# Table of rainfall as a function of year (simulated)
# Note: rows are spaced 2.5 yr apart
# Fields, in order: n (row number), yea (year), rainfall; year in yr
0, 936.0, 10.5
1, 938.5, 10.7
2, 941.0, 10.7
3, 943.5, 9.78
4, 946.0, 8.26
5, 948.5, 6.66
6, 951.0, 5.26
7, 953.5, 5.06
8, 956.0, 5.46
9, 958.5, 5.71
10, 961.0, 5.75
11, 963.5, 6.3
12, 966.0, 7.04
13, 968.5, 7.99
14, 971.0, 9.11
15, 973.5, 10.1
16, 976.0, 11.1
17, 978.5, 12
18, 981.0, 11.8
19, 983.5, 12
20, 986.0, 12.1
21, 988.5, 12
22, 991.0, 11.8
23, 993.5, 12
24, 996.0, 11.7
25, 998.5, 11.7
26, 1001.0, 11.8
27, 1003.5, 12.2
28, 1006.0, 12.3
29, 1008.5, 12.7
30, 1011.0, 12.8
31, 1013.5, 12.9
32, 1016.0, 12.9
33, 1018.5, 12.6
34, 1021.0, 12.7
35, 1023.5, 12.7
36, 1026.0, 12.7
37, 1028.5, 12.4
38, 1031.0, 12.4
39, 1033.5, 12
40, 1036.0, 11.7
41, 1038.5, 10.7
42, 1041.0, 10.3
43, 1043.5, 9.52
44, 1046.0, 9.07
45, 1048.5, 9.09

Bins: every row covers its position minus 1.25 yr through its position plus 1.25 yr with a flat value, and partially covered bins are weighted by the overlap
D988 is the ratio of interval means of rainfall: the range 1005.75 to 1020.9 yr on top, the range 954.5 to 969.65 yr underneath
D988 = 2.0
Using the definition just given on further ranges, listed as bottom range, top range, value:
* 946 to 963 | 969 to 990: 1.90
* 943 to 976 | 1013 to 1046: 1.64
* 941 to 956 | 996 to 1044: 1.68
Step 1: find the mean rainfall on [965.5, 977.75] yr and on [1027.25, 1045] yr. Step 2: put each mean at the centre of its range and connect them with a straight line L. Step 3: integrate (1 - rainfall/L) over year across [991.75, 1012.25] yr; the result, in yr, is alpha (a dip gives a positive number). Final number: -3.8 yr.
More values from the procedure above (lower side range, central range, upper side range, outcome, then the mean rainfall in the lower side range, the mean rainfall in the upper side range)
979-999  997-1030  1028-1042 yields -2.2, 11.9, 11.6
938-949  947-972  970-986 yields 9.2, 9.29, 11.1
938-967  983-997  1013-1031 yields -2.5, 7.13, 12.7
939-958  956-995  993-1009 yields 1.0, 7.38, 12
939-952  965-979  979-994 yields 1.6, 8.34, 11.9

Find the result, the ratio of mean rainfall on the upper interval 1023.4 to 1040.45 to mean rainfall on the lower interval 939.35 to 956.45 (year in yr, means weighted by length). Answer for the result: 1.60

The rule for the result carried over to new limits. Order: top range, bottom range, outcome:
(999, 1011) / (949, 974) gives 1.84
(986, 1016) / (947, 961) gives 2.14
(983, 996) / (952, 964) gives 2.13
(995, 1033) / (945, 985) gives 1.53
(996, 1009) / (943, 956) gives 1.80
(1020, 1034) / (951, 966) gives 2.18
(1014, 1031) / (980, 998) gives 1.06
